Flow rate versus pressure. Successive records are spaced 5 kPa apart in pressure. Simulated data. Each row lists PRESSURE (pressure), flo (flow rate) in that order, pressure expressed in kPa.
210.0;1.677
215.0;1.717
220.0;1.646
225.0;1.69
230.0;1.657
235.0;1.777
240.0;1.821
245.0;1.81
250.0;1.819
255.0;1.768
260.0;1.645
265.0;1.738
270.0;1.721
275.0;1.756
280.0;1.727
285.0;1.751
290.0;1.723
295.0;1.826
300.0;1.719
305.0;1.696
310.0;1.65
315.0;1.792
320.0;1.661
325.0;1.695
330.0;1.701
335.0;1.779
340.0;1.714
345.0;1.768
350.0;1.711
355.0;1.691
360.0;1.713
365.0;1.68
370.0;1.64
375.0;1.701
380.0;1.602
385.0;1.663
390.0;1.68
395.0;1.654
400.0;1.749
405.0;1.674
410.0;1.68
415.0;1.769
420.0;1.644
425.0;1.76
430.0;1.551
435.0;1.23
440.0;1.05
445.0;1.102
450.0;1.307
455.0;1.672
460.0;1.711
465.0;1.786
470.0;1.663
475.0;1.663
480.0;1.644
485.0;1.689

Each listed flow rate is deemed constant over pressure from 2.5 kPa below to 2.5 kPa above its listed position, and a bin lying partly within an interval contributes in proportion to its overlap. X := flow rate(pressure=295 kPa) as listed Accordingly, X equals 1.826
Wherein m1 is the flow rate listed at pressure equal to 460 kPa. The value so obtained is 1.711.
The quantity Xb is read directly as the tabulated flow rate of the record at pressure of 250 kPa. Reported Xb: 1.819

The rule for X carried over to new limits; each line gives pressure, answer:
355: 1.691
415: 1.769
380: 1.602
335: 1.779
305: 1.696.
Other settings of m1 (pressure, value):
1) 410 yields 1.68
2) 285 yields 1.751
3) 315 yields 1.792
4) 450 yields 1.307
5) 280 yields 1.727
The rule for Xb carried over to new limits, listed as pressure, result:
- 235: 1.777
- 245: 1.81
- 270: 1.721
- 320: 1.661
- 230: 1.657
